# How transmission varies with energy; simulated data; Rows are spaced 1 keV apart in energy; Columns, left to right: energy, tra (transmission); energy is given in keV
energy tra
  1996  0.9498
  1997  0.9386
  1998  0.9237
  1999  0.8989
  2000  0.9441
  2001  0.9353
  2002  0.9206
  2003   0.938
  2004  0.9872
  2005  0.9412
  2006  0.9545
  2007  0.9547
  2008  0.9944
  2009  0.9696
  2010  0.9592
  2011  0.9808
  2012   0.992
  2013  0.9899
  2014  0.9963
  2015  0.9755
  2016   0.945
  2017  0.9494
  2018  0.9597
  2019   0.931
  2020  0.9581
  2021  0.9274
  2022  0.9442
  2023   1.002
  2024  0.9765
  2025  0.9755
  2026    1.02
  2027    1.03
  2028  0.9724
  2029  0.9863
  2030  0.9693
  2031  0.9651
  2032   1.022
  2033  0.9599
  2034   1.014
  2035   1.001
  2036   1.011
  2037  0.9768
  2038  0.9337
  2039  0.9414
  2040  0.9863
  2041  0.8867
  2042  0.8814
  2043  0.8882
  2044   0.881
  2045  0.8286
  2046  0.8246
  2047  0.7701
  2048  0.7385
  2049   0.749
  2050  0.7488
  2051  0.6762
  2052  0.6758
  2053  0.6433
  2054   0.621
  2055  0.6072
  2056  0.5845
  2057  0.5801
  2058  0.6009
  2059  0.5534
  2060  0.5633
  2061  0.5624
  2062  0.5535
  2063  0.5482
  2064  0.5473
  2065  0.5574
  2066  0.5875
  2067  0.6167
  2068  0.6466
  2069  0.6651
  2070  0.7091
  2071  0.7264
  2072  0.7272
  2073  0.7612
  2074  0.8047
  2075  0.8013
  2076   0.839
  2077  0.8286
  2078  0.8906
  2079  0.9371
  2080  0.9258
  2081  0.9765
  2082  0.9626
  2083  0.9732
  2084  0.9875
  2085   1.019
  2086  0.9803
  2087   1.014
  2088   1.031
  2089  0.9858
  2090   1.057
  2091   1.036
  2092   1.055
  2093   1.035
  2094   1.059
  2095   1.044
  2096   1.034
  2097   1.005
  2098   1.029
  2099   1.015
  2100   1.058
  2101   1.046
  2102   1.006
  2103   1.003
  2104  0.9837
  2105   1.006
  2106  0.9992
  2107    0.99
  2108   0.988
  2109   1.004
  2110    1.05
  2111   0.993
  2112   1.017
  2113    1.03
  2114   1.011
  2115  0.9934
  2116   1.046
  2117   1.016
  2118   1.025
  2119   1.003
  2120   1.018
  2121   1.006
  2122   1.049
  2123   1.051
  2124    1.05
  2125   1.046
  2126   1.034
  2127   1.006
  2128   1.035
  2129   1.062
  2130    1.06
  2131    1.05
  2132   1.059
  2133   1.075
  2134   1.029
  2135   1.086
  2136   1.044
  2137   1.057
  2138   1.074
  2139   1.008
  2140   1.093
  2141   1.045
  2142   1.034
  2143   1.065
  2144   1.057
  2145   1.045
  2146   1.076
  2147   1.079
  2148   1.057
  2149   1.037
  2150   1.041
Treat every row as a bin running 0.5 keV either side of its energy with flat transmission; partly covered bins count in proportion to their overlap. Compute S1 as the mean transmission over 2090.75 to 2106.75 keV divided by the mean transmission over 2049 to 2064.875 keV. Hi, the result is 1.7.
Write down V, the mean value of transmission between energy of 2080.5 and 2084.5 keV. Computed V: 0.975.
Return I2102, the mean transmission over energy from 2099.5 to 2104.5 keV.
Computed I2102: 1.02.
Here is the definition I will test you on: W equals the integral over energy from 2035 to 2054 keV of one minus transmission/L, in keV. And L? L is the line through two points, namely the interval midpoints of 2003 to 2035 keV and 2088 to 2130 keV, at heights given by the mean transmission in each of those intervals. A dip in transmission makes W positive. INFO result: 3.0 keV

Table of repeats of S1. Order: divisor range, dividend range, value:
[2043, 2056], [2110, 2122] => 1.39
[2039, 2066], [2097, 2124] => 1.46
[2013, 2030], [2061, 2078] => 0.70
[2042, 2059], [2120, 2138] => 1.47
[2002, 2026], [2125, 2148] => 1.09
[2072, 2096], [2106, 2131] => 1.07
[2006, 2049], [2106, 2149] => 1.10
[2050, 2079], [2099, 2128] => 1.53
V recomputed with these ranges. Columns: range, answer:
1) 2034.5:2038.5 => 0.981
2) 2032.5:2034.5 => 0.987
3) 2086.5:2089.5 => 1.01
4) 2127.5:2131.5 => 1.05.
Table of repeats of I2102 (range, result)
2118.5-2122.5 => 1.02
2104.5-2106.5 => 1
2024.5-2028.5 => 0.999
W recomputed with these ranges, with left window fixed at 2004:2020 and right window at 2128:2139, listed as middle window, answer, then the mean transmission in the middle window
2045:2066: 7.56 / 0.639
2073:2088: 1.40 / 0.922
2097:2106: 0.14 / 1.02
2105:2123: 0.47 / 1.01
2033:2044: 0.41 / 0.949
